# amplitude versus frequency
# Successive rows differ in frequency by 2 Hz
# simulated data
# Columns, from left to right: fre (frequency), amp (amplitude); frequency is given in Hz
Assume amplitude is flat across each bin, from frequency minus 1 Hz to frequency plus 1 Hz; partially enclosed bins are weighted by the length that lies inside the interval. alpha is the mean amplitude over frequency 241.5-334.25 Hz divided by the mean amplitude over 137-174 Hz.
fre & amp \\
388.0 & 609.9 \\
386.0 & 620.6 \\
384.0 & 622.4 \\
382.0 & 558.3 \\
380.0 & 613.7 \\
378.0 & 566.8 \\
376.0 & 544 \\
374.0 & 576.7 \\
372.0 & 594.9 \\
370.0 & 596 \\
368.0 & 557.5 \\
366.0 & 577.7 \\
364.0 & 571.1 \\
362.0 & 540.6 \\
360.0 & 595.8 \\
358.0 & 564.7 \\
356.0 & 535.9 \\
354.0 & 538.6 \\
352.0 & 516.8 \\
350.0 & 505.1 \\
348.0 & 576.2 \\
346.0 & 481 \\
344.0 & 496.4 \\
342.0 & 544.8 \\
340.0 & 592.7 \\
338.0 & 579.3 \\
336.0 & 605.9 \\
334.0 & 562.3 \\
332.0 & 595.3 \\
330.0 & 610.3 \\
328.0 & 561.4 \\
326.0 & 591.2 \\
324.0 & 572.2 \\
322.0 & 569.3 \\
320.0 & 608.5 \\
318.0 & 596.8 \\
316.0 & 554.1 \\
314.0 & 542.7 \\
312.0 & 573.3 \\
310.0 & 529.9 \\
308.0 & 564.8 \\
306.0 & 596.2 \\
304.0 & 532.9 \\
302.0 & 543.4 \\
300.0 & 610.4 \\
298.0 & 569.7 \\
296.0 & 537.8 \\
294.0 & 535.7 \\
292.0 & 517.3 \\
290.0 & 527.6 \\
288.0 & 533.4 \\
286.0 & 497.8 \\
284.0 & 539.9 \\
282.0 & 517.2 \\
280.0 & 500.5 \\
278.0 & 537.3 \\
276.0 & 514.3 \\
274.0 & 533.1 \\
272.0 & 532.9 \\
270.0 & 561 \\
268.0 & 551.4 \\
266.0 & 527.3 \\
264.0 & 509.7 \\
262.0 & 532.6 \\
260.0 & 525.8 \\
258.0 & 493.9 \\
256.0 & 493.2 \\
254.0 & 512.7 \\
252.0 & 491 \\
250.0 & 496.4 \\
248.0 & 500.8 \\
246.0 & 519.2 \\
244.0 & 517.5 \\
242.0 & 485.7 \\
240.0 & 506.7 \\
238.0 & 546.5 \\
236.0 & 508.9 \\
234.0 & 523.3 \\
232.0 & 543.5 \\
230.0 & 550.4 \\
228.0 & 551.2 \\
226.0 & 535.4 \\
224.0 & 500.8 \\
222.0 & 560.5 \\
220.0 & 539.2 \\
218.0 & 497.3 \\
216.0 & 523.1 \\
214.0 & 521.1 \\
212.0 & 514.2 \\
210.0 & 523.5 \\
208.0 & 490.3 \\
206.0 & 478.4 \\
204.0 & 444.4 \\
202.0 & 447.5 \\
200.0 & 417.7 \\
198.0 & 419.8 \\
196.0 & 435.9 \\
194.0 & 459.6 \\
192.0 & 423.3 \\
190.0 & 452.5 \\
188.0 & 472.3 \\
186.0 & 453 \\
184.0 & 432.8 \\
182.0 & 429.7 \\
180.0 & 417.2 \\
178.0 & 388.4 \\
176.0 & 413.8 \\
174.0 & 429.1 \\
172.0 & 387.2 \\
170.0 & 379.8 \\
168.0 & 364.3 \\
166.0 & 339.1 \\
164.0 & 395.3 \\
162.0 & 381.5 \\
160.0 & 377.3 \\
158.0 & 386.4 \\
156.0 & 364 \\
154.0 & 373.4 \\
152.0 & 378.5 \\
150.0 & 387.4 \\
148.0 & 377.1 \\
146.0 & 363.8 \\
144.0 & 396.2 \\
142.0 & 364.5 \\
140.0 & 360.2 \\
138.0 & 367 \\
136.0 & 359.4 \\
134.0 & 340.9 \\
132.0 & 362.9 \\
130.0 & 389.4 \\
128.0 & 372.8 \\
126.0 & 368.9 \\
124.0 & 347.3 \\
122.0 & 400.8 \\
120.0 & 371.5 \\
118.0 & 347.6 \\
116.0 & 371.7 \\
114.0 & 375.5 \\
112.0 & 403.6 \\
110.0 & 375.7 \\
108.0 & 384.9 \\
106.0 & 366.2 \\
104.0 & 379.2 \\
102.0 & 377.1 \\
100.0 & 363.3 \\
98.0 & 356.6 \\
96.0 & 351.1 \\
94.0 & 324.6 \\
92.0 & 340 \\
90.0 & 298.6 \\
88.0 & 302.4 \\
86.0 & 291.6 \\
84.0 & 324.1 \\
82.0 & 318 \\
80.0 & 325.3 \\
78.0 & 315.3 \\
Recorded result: 1.4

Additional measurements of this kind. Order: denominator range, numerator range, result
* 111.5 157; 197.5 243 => 1.36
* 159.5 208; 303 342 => 1.37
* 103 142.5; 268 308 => 1.46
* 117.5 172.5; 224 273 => 1.40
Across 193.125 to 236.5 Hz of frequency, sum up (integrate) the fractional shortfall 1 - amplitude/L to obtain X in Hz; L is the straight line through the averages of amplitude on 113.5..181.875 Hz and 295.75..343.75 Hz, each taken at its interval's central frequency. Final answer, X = -4.4 Hz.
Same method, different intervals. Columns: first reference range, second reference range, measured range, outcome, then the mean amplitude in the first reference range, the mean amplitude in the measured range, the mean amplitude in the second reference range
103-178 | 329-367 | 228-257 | -3.1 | 376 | 515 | 557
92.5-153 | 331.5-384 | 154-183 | 1.3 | 369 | 389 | 562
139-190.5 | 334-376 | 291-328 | -3.2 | 394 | 564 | 557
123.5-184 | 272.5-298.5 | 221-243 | -2.9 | 380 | 528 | 527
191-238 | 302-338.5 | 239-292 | 1.6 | 497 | 518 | 574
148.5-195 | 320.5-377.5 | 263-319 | -3.5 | 403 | 542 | 563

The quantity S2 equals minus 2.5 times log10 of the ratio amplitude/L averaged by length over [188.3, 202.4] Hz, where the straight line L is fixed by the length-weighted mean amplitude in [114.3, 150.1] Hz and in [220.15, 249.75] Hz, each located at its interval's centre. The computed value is 0.064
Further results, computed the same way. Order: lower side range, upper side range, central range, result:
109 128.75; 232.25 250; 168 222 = 0.019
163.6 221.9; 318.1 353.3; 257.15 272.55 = -0.050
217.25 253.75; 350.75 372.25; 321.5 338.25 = -0.063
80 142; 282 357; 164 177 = 0.072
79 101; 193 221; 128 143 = 0.063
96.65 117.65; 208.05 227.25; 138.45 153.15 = 0.138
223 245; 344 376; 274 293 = 0.030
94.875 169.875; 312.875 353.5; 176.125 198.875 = -0.026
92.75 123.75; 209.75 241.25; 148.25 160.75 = 0.144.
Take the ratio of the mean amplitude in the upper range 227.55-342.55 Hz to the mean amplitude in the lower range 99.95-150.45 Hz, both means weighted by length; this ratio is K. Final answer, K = 1.5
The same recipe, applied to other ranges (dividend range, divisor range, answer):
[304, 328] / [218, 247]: 1.08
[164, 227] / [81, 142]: 1.27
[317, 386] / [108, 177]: 1.51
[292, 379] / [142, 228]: 1.29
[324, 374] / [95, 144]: 1.52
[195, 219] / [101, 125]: 1.27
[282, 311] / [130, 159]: 1.47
